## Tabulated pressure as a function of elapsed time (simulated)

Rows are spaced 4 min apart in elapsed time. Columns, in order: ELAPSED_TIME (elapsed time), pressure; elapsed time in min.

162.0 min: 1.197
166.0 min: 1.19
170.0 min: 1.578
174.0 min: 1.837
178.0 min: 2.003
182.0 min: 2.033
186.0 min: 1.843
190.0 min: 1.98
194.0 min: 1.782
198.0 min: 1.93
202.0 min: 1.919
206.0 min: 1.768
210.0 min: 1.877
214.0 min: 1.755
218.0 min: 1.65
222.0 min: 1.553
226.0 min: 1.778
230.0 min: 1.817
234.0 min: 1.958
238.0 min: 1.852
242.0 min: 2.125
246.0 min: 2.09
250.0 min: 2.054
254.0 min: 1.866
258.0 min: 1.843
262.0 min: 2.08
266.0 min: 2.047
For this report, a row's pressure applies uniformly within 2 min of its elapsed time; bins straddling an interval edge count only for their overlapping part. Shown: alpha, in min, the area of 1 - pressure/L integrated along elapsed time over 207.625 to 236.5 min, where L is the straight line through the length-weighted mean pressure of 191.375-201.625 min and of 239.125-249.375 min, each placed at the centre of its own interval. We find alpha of 3.1 min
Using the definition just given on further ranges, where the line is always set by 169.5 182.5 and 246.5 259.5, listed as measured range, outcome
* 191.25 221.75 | 1.6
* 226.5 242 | 0.2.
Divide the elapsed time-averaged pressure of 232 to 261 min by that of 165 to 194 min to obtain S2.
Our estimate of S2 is 1.10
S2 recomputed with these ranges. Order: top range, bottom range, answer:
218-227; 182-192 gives 0.85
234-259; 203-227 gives 1.14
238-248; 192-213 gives 1.11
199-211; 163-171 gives 1.39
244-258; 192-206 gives 1.06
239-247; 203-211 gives 1.14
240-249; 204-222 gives 1.21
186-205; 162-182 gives 1.15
